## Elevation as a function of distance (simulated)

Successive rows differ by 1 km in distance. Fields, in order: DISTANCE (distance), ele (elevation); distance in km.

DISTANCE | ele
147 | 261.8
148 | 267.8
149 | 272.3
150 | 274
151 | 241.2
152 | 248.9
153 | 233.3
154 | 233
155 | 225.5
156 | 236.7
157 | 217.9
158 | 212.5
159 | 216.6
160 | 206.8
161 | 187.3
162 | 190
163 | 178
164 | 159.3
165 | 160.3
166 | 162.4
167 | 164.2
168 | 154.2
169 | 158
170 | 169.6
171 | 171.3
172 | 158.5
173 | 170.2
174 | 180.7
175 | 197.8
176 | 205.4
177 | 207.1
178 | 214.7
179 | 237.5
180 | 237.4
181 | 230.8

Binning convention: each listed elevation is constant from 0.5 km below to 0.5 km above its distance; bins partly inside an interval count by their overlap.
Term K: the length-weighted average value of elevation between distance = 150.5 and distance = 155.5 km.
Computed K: 236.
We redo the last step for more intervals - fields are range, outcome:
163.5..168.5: 160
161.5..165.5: 172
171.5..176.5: 183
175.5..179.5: 216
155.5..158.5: 222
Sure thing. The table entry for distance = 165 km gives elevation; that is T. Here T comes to 160.3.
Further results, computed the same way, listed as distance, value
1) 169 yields 158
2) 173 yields 170.2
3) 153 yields 233.3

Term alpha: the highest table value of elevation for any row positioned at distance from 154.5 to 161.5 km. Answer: 236.7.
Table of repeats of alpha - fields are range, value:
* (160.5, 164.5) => 190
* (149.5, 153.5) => 274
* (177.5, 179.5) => 237.5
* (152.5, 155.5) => 233.3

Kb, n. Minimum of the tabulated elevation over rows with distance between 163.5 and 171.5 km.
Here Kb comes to 154.2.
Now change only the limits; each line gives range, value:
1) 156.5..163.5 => 178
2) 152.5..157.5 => 217.9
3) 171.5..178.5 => 158.5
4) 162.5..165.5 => 159.3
